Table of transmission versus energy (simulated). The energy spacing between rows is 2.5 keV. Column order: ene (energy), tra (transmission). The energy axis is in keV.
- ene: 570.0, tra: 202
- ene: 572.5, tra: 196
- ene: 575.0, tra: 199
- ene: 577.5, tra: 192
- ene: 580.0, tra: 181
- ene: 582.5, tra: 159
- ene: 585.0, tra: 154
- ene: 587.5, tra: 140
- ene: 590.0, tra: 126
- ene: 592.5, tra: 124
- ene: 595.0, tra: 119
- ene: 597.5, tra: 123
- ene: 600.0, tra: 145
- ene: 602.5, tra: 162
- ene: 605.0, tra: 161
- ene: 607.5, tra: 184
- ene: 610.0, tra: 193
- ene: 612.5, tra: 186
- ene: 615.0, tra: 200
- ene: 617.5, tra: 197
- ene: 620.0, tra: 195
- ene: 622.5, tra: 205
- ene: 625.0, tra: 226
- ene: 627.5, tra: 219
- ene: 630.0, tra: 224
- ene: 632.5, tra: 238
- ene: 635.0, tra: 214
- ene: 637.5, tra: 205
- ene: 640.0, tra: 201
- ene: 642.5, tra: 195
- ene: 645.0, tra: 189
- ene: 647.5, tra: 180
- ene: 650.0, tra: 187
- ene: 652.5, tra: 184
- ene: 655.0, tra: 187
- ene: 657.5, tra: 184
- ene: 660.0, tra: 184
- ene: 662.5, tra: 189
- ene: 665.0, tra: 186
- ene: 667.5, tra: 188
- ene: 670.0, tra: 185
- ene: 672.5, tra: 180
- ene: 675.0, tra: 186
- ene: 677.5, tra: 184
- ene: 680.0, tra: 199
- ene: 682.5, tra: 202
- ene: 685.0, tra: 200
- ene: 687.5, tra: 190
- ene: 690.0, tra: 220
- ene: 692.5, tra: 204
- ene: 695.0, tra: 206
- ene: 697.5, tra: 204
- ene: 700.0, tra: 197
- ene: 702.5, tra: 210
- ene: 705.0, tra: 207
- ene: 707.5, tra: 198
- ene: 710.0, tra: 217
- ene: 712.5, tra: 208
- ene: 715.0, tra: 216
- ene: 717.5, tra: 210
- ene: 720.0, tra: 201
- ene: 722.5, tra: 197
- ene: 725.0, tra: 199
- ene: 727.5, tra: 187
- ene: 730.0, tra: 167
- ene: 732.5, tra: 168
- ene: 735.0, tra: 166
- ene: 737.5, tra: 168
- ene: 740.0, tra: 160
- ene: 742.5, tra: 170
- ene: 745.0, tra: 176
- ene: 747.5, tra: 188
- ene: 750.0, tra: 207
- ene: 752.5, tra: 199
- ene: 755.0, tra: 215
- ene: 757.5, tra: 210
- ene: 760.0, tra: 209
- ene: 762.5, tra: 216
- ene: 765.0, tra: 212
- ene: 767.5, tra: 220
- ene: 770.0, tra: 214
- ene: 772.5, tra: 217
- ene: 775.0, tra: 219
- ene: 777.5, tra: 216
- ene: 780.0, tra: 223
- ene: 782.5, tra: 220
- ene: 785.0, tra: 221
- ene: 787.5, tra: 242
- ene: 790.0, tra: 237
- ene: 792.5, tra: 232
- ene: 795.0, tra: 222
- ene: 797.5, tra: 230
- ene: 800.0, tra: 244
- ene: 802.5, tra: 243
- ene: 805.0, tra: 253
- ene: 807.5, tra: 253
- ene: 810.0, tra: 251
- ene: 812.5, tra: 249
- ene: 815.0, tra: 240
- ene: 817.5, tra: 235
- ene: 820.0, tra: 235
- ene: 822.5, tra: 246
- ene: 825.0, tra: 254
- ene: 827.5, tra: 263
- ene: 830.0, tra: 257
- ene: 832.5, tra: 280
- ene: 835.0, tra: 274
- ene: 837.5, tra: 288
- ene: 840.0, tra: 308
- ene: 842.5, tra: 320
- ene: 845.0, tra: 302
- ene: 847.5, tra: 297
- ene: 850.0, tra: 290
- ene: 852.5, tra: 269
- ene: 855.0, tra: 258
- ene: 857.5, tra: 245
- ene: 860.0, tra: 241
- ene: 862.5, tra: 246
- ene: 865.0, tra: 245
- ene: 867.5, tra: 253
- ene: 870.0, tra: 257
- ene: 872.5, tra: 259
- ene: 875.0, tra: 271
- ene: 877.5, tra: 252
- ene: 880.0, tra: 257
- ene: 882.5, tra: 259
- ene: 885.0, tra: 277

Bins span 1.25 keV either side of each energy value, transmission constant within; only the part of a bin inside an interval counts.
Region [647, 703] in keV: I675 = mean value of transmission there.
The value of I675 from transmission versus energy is 193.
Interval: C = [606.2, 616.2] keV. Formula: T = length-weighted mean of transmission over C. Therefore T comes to 191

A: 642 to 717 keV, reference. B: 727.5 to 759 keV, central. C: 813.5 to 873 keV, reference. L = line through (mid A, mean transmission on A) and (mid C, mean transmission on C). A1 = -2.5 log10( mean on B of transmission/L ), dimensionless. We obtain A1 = 0.213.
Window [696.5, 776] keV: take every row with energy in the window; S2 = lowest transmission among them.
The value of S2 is 160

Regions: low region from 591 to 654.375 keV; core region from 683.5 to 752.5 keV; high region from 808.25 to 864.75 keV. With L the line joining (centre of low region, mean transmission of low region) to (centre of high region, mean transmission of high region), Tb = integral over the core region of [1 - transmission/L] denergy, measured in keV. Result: 8.3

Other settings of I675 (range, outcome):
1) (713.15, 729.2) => 201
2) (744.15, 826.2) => 226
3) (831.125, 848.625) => 295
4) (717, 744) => 180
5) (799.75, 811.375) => 249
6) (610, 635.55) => 209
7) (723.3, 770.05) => 192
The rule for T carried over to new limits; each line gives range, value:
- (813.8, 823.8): 239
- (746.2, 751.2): 197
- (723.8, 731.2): 184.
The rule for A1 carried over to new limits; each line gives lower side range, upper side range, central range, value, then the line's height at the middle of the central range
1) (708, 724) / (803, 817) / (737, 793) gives 0.102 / 229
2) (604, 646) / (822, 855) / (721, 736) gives 0.305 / 240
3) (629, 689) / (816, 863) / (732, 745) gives 0.333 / 227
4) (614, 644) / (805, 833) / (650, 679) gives 0.173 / 217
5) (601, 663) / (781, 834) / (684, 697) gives 0.038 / 211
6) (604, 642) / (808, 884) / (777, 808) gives 0.070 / 249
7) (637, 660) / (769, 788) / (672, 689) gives 0.026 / 197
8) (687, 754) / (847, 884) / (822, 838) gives -0.096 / 243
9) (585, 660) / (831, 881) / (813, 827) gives 0.058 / 257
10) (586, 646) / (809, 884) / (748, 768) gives 0.110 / 232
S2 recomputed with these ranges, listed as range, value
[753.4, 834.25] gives 209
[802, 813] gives 243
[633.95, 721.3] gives 180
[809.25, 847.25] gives 235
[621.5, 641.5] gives 201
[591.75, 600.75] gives 119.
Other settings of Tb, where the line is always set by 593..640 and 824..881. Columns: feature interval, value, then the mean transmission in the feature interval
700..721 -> 1.2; 208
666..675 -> 1.0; 185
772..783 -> 1.1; 219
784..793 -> 0.5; 233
